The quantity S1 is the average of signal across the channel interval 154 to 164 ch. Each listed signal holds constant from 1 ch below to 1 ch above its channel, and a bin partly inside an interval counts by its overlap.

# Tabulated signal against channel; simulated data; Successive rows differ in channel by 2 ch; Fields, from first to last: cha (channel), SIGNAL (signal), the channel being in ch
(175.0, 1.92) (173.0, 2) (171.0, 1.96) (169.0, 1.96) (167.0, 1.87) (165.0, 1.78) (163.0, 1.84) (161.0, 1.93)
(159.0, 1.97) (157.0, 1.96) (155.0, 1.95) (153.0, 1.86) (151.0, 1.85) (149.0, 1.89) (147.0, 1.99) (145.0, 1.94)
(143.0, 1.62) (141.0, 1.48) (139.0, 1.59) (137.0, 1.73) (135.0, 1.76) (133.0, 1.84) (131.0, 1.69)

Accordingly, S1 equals 1.93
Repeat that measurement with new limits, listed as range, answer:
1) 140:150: 1.78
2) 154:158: 1.96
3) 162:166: 1.81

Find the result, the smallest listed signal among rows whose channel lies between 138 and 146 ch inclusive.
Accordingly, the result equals 1.48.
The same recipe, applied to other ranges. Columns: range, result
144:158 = 1.85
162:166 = 1.78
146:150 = 1.89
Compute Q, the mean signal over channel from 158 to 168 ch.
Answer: 1.88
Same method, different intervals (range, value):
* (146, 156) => 1.91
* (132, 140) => 1.73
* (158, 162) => 1.95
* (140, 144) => 1.55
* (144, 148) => 1.96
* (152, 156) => 1.91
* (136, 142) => 1.6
